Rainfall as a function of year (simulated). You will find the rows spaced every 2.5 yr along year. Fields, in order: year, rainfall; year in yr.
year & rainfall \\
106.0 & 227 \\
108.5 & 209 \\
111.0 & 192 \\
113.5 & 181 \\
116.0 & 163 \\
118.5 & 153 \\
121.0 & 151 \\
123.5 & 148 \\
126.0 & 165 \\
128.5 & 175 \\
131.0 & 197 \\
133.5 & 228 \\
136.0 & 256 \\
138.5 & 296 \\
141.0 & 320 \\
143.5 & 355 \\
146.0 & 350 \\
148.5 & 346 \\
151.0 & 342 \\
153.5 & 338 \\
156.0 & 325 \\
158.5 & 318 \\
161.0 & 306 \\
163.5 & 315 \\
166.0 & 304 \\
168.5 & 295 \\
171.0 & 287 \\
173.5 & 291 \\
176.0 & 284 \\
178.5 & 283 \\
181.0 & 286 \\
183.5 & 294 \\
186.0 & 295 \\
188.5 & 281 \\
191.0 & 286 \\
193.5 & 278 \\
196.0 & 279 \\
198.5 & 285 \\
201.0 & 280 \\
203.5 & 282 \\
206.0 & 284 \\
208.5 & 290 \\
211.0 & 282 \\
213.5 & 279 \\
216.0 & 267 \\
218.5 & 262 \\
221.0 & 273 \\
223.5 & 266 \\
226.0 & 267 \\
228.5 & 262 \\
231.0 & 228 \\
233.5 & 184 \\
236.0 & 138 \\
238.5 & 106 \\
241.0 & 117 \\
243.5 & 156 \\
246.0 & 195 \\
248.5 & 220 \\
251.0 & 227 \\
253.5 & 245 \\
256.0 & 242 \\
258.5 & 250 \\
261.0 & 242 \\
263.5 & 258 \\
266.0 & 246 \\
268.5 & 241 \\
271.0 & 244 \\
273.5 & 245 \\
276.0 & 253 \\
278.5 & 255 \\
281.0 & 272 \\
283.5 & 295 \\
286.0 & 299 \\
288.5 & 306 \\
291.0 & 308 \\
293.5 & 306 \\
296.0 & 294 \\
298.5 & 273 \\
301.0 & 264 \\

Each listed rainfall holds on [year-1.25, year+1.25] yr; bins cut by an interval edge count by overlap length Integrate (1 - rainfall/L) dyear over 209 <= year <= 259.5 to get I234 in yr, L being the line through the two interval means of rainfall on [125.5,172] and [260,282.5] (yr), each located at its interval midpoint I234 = 7.6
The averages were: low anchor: 292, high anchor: 251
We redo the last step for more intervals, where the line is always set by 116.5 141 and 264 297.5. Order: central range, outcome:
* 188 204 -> -3.3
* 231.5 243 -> 5.0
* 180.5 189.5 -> -2.4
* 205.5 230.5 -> -2.8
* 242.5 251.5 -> 2.1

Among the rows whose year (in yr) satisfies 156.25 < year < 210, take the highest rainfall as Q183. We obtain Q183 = 318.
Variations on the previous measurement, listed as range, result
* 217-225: 273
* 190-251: 290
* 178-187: 295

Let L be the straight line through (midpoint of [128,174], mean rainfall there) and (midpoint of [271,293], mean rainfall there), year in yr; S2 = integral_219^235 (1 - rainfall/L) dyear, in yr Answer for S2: 2.3 yr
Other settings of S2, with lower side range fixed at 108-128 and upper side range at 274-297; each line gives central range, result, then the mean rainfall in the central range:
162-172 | -4.80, 301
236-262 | 6.47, 197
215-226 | -1.20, 267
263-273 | 1.01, 246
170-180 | -3.71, 286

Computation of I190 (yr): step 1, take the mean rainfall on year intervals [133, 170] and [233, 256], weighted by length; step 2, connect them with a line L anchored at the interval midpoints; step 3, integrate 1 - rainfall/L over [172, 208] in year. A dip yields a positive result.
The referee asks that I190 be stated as -3.8 yr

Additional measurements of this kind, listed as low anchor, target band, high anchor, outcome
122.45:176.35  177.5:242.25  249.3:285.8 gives 3.2 yr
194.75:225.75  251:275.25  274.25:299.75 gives 3.2 yr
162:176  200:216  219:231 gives -0.5 yr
